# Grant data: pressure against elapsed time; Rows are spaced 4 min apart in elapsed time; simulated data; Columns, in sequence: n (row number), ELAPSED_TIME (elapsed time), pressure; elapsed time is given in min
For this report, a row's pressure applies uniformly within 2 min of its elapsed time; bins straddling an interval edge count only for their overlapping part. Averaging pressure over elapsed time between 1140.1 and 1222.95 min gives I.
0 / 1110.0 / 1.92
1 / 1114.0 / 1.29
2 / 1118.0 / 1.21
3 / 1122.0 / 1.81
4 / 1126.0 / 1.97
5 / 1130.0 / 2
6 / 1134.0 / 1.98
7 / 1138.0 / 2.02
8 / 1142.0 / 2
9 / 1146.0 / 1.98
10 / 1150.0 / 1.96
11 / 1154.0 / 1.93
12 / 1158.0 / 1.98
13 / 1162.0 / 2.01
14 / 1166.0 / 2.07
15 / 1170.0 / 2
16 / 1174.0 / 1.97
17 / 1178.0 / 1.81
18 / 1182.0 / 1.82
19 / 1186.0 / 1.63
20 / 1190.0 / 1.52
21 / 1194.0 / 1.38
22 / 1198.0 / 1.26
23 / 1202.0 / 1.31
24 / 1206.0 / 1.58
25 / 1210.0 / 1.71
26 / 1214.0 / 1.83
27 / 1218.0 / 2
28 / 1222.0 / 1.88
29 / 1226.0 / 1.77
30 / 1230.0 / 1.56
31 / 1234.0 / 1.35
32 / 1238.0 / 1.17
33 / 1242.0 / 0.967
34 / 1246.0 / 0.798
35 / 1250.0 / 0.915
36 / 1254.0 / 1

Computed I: 1.79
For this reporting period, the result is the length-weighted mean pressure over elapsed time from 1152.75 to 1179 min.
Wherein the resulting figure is 1.97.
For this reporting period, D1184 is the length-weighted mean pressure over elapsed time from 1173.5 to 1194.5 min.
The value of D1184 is 1.69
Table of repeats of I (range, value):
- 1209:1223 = 1.86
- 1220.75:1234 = 1.67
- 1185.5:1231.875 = 1.62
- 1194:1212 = 1.46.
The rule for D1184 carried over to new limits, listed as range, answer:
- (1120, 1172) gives 1.98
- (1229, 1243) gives 1.26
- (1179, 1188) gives 1.73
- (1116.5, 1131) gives 1.75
